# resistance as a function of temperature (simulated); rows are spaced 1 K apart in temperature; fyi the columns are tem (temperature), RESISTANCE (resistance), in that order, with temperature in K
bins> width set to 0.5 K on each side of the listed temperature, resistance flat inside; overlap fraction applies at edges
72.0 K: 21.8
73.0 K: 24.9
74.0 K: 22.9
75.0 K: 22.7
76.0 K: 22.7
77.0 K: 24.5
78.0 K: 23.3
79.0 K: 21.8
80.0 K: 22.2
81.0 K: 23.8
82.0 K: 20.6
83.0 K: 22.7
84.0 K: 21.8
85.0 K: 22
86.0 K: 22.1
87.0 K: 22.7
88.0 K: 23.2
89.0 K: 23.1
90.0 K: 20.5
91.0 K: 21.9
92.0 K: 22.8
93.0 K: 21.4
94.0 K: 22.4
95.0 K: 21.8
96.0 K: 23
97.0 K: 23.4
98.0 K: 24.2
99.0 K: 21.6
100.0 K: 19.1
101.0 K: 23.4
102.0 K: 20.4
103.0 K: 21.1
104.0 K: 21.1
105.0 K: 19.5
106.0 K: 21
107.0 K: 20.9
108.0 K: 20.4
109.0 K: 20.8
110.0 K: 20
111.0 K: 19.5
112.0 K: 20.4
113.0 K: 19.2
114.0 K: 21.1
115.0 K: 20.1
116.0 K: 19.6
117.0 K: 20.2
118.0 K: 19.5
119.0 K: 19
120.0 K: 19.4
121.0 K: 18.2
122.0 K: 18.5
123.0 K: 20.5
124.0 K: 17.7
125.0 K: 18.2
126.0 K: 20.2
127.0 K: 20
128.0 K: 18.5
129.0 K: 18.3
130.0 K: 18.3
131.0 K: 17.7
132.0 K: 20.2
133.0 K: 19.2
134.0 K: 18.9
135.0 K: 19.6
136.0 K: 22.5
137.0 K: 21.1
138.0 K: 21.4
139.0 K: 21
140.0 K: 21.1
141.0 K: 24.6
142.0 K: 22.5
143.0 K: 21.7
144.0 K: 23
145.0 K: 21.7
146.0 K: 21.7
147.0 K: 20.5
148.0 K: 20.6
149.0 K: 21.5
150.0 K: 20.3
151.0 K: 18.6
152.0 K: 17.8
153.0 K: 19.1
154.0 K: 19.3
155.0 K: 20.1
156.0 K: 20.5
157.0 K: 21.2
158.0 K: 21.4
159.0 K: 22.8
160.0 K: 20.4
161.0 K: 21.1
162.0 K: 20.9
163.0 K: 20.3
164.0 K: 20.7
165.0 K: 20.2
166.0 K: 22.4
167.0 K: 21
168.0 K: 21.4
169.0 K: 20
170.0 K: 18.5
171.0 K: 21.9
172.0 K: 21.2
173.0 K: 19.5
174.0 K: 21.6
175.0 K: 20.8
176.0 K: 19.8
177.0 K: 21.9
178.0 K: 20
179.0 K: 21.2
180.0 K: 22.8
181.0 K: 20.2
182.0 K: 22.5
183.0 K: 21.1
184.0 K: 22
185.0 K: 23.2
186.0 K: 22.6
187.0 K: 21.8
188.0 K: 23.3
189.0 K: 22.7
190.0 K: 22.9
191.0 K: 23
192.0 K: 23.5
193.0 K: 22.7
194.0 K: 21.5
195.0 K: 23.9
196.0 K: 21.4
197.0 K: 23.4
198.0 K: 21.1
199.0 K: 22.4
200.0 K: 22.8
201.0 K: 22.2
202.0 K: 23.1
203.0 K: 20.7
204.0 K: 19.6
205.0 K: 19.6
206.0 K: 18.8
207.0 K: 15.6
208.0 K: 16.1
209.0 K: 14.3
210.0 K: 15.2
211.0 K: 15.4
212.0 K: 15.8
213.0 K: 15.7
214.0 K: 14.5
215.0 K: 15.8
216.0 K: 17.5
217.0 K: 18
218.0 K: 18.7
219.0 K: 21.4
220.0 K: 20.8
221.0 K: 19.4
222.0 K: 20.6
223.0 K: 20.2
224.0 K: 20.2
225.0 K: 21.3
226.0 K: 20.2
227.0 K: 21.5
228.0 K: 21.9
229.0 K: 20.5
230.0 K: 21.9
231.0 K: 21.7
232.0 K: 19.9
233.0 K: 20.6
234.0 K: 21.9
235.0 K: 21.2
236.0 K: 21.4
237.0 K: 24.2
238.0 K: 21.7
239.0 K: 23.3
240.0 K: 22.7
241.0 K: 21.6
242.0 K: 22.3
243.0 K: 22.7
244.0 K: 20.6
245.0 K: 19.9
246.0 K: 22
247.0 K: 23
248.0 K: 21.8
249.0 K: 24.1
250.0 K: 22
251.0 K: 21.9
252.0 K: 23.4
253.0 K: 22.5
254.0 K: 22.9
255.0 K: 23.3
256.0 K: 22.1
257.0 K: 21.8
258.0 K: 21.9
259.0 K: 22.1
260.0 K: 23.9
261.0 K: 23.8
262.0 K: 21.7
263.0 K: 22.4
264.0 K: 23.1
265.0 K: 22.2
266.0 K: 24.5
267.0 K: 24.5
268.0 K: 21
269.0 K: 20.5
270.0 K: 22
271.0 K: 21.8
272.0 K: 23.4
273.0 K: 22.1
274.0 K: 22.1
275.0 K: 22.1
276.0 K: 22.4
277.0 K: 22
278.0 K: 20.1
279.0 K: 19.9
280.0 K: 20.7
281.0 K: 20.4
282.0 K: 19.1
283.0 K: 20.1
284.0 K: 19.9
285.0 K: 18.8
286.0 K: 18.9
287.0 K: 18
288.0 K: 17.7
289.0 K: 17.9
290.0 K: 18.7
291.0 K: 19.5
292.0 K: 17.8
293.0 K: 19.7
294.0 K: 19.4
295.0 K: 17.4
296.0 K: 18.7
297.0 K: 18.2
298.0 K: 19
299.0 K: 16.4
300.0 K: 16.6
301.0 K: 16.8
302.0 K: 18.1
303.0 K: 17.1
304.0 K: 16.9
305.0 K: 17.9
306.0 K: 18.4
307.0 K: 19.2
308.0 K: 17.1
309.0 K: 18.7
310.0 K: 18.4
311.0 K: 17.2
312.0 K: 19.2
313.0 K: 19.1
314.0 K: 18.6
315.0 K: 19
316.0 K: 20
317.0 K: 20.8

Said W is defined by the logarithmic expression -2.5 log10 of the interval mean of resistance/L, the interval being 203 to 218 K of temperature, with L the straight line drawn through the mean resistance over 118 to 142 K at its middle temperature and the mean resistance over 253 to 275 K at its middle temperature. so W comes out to 0.27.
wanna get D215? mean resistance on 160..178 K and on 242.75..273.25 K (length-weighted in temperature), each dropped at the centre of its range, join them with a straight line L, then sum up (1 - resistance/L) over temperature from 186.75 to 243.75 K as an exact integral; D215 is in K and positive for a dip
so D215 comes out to 3.0 K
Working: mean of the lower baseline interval 20.7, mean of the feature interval 20.5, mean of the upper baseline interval 22.4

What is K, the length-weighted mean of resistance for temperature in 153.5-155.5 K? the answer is 19.7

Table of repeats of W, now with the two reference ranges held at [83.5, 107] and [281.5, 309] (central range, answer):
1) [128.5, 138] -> 0.08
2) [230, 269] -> -0.17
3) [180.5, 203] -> -0.11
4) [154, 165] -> -0.01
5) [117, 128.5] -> 0.12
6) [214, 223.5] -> 0.04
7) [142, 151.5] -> -0.01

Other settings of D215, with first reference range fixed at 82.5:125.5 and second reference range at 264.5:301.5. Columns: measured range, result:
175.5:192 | -1.2 K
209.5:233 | 1.4 K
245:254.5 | -1.1 K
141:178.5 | -0.3 K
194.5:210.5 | 0.3 K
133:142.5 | -0.3 K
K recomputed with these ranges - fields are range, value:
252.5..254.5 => 22.7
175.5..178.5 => 20.6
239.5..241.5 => 22.1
